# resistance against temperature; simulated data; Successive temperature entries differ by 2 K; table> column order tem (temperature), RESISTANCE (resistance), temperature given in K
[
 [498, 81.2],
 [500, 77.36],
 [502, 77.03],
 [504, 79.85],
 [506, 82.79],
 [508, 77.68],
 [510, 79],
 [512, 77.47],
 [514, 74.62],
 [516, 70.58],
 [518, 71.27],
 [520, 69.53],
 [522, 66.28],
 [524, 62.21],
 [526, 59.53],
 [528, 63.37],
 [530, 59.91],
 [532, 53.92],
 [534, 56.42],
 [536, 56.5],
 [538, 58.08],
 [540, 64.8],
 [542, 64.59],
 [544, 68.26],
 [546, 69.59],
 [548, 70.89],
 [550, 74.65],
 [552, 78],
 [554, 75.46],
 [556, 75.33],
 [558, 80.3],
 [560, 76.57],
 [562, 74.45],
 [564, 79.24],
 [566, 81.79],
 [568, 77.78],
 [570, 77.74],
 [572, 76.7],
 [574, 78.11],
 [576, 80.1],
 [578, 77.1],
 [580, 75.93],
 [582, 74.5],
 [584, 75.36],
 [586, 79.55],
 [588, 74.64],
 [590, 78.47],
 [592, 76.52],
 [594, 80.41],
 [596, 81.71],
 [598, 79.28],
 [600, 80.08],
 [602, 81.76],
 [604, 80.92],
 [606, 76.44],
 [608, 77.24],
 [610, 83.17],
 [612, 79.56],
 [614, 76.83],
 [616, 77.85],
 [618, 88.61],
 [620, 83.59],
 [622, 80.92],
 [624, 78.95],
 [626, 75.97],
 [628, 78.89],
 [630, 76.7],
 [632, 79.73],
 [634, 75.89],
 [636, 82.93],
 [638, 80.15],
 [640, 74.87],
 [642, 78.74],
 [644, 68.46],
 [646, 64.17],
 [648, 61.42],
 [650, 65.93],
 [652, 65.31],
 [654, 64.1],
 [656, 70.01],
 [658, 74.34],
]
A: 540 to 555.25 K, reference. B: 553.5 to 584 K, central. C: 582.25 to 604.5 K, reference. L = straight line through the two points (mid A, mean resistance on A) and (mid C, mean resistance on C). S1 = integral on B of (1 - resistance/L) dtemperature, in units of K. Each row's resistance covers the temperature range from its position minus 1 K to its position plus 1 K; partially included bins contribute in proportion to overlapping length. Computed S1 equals -1.09 K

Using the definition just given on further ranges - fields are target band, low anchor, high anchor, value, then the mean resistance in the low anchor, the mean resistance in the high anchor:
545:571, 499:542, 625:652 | -2.3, 68.4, 73.8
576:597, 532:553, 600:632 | -1.0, 65.6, 79.8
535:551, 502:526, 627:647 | 1.7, 73.3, 76.1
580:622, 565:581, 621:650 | -1.3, 78.2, 75.2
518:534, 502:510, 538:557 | 2.8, 79.6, 70.6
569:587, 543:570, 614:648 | -0.3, 75.6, 77.4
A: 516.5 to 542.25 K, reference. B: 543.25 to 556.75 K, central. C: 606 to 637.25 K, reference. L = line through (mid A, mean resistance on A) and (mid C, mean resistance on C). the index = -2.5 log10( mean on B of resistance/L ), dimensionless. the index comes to -0.11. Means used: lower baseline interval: 62.1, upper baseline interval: 79.7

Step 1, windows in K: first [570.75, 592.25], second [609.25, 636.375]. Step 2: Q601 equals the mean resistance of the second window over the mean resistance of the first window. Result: 1.04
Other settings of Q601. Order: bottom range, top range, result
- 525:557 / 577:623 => 1.21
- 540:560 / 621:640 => 1.08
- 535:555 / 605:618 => 1.16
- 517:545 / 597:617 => 1.27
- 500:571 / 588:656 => 1.08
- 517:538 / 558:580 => 1.26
